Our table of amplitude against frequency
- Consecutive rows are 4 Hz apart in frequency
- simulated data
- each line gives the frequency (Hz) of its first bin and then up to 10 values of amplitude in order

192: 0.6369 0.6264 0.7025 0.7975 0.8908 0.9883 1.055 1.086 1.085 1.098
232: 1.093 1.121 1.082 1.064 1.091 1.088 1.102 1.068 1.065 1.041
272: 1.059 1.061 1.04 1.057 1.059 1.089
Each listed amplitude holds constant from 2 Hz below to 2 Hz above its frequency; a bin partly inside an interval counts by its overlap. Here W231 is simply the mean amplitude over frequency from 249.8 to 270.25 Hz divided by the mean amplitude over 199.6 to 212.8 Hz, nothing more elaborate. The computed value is 1.26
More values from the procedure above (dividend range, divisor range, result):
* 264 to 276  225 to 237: 0.96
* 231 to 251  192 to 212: 1.42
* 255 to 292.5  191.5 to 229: 1.18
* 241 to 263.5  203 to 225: 1.09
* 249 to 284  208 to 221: 1.05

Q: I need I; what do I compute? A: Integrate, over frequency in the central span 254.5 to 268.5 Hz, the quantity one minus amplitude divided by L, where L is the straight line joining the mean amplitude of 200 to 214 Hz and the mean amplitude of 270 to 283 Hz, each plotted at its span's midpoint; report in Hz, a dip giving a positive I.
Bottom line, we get -0.8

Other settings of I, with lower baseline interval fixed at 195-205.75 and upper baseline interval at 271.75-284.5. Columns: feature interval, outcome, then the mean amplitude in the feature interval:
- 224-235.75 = -3.55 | 1.1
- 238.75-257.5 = -3.32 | 1.09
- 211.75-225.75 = -4.71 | 1.06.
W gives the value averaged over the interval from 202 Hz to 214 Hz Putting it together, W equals 0.892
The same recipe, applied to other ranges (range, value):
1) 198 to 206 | 0.75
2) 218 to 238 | 1.1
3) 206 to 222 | 1.01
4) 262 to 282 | 1.05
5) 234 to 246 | 1.09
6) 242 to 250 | 1.08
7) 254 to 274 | 1.07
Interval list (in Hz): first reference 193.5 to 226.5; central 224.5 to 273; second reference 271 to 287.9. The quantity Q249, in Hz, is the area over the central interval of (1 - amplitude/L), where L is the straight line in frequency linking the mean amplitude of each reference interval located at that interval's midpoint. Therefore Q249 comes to -4.7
